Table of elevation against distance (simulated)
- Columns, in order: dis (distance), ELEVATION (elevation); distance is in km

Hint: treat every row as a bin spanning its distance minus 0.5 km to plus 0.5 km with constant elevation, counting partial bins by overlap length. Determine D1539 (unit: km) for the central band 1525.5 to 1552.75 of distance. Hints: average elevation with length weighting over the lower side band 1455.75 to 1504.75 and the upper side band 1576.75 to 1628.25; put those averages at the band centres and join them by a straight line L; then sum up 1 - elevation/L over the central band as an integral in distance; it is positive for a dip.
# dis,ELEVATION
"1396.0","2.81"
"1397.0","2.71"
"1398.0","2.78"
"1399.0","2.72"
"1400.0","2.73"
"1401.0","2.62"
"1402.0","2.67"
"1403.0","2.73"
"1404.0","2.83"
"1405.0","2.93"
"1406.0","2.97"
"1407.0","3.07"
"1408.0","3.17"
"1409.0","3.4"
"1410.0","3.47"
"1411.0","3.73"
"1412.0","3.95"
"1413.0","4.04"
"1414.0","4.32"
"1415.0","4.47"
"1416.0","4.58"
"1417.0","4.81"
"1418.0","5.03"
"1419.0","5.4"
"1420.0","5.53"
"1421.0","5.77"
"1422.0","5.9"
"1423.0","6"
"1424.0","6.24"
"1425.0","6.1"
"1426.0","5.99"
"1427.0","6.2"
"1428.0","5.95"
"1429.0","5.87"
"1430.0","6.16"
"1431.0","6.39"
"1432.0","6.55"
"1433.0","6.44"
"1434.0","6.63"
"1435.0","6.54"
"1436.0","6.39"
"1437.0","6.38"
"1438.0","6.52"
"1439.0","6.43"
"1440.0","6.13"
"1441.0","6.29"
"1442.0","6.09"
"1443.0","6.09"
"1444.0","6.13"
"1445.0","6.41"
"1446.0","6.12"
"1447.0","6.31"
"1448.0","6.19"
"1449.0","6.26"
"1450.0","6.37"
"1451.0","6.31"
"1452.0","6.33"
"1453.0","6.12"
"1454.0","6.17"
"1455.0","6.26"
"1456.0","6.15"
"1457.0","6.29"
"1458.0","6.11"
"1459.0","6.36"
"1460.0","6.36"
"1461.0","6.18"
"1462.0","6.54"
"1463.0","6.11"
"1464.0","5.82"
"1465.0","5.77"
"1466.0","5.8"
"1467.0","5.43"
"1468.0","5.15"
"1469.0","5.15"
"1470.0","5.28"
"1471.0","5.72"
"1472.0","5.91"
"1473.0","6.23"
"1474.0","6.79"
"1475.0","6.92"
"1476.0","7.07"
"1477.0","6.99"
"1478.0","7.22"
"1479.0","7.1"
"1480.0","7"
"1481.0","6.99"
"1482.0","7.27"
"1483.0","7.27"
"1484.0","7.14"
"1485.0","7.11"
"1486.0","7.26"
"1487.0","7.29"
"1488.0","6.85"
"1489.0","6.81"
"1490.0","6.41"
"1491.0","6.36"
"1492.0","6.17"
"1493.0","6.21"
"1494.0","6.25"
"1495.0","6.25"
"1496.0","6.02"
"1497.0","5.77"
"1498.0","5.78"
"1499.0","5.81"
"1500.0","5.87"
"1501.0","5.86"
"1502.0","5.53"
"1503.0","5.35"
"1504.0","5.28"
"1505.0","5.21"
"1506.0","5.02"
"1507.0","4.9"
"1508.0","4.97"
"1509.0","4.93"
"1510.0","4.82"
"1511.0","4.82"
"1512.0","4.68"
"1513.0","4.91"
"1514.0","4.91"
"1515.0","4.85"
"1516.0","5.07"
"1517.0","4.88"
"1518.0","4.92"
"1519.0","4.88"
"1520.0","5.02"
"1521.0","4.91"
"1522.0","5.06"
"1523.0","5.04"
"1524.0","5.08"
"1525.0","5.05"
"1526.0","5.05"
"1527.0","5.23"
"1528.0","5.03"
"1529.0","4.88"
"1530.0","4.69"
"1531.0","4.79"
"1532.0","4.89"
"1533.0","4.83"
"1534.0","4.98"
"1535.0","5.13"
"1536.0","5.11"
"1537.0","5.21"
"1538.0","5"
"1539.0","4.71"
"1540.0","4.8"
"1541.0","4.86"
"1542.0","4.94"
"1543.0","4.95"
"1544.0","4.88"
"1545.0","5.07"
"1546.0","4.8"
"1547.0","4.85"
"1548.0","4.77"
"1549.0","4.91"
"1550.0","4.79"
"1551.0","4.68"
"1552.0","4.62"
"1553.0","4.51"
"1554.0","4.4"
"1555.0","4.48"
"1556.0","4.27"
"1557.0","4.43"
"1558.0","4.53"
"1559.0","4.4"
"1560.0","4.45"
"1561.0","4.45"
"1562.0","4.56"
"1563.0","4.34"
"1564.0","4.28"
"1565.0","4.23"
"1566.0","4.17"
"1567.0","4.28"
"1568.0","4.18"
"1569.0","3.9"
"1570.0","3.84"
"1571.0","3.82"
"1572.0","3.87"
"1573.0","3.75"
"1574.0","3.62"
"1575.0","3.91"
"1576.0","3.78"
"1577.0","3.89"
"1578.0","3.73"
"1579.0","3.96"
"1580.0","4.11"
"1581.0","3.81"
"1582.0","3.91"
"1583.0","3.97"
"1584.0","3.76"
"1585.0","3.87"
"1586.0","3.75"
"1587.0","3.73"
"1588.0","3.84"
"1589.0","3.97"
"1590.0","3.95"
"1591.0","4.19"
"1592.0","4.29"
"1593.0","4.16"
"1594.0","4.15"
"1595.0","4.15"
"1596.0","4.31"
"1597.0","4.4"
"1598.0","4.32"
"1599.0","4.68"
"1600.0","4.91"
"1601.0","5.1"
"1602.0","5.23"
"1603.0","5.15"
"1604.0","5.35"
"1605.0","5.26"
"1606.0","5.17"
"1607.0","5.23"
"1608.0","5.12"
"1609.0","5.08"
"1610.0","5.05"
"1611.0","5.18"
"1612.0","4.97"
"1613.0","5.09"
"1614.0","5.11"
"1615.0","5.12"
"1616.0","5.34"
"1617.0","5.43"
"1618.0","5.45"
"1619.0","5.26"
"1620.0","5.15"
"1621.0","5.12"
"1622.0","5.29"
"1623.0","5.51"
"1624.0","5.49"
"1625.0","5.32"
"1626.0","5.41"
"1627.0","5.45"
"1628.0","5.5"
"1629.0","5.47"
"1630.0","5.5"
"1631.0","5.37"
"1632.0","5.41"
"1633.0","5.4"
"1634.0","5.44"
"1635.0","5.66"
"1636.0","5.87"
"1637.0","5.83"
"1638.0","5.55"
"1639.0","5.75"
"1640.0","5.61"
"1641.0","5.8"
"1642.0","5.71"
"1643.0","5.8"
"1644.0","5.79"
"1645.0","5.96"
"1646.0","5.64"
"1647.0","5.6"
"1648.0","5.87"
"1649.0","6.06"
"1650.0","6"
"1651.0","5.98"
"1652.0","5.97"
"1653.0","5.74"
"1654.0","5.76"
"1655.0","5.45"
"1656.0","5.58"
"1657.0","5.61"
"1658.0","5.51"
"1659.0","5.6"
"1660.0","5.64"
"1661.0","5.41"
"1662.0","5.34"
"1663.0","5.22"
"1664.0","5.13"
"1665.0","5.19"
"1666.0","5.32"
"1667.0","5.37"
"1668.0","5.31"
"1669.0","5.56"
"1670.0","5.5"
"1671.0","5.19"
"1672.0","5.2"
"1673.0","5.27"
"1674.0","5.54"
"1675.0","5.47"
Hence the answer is 3.1 km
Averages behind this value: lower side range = 6.29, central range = 4.9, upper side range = 4.71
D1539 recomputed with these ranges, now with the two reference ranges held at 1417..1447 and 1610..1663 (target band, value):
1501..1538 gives 5.4 km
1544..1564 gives 4.1 km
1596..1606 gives 1.3 km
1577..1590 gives 4.1 km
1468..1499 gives -2.9 km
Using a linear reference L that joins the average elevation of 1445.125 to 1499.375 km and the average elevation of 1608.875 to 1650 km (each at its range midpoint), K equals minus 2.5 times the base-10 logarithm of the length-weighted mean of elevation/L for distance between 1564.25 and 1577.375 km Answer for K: 0.42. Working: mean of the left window 6.35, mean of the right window 5.48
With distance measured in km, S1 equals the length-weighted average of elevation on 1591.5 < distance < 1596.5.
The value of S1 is 4.21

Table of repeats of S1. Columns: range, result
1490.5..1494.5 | 6.25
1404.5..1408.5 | 3.04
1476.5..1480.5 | 7.08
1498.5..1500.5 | 5.84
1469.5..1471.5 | 5.5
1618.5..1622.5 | 5.21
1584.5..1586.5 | 3.81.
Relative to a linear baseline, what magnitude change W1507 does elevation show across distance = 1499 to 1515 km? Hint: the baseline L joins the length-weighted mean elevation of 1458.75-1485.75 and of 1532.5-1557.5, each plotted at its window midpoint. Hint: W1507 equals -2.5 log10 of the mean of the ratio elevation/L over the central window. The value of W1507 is 0.10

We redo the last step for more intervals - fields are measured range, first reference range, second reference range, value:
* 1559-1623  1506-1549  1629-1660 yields 0.19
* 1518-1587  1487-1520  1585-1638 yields 0.17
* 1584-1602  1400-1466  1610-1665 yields 0.28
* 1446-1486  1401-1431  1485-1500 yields -0.11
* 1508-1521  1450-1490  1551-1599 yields 0.12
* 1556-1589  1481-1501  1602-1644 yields 0.40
